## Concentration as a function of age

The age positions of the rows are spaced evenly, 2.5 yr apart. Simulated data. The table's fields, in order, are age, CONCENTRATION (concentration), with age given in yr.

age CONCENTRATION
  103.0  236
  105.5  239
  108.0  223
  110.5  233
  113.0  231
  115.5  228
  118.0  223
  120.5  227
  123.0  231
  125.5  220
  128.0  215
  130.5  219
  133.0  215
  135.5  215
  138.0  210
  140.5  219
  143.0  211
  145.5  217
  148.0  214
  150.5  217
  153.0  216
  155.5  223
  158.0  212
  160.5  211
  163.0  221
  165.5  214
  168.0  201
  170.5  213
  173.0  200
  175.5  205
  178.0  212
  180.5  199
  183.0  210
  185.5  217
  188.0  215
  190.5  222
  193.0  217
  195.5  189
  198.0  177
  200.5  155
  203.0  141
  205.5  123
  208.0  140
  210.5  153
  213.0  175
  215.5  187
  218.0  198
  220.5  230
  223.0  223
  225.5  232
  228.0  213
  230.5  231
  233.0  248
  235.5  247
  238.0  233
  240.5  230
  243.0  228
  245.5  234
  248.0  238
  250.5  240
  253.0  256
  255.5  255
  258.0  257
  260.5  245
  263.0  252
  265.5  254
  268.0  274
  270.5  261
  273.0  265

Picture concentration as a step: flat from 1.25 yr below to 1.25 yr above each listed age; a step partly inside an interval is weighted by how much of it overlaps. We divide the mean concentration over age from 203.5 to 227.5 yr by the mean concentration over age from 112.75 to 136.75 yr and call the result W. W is 0.83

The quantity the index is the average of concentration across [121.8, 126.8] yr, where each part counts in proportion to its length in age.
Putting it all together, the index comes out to 225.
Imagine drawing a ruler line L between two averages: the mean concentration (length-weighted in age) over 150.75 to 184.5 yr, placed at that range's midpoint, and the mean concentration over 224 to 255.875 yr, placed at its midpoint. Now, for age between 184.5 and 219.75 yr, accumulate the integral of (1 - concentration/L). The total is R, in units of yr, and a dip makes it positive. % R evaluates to 6.8 yr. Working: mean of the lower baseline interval 211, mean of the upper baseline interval 237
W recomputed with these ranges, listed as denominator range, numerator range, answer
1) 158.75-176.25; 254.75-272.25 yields 1.23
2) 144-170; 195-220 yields 0.77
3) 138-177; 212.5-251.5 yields 1.06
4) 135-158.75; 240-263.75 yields 1.13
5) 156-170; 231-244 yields 1.12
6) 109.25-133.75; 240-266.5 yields 1.09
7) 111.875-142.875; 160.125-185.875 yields 0.95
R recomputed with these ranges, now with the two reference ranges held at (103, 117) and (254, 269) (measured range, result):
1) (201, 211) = 4.4 yr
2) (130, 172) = 4.1 yr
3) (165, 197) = 4.5 yr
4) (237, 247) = 0.8 yr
